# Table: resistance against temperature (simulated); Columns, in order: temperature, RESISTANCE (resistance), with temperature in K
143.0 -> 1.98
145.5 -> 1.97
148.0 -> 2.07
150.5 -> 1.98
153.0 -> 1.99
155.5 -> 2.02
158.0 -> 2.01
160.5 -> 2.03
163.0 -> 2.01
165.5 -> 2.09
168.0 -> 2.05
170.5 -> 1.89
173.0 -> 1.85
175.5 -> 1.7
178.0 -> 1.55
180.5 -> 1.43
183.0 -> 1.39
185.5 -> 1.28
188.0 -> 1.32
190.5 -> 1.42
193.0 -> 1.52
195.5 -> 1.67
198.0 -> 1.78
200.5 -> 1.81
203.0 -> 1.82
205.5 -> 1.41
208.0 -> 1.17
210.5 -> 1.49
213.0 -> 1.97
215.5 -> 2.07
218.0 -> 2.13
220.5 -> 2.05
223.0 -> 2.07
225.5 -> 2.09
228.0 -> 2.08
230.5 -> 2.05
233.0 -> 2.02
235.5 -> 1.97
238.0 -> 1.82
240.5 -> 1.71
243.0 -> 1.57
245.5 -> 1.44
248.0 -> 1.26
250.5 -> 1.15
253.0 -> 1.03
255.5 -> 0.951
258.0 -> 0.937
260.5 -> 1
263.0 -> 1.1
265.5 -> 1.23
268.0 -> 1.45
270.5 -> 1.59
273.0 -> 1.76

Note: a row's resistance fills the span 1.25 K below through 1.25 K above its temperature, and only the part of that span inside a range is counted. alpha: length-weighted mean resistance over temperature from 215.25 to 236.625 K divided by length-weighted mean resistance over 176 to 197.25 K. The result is 1.41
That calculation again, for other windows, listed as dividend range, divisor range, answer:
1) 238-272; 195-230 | 0.70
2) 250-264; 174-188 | 0.70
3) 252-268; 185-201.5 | 0.69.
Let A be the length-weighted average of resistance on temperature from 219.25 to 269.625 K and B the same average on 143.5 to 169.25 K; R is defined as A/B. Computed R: 0.77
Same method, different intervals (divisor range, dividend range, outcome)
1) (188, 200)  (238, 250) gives 0.95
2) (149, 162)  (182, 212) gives 0.75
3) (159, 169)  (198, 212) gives 0.77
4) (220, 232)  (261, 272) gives 0.64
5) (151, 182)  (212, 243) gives 1.05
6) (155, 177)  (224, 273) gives 0.77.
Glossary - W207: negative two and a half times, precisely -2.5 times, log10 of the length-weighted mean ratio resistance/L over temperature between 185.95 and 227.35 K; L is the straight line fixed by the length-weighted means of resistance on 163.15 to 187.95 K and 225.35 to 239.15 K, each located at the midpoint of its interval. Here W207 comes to 0.08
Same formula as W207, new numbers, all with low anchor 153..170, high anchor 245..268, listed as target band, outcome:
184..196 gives 0.22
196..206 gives -0.05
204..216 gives -0.03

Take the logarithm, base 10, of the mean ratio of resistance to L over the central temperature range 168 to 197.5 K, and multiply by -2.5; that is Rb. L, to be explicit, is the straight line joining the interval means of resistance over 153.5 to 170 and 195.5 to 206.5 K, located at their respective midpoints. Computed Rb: 0.180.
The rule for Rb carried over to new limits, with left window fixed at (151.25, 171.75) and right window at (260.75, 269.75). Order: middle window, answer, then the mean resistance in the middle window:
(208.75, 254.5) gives -0.17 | 1.76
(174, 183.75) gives 0.22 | 1.53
